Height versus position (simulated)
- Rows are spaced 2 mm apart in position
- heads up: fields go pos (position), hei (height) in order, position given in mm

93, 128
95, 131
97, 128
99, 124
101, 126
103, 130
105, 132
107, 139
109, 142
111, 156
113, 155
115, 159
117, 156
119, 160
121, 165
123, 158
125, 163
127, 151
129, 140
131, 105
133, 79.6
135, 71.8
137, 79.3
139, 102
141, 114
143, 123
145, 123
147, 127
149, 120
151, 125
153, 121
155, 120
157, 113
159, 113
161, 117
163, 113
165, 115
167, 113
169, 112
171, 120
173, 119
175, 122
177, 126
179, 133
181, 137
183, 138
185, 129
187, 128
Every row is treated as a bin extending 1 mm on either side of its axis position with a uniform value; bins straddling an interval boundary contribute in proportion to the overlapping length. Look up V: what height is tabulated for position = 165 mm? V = 115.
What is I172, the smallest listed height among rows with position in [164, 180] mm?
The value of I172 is 112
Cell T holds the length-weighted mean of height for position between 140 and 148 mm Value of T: 122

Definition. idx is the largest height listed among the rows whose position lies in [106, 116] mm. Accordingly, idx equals 159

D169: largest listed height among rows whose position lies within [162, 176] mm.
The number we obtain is 122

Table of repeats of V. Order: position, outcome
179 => 133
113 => 155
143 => 123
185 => 129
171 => 120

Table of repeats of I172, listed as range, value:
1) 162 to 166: 113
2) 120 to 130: 140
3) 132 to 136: 71.8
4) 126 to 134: 79.6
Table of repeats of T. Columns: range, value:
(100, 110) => 134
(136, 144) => 105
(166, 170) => 112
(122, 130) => 153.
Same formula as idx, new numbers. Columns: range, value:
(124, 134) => 163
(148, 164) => 125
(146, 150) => 127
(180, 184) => 138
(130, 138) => 105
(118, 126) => 165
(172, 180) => 133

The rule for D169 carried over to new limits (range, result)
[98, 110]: 142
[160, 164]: 117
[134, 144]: 123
